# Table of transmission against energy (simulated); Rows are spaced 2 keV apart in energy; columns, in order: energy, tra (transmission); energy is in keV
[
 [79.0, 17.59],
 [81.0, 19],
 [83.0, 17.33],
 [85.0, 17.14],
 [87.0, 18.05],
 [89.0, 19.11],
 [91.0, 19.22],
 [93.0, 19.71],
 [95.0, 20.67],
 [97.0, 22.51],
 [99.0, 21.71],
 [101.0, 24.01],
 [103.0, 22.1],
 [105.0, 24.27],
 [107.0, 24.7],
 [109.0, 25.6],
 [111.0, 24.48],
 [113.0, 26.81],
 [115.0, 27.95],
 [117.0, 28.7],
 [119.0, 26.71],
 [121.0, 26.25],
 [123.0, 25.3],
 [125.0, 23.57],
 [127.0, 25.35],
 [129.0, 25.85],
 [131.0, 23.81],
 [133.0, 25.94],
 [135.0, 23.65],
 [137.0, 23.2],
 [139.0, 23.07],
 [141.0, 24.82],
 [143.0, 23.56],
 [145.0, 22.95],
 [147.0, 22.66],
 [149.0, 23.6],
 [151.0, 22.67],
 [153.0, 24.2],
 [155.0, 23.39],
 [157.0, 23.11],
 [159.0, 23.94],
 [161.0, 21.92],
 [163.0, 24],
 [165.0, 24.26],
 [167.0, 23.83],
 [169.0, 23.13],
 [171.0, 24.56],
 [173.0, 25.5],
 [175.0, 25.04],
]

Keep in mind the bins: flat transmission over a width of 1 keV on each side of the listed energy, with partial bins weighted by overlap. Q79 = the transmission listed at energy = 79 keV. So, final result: 17.59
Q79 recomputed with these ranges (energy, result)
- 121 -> 26.25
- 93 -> 19.71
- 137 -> 23.2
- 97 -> 22.51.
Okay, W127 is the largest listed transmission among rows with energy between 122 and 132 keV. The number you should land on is 25.85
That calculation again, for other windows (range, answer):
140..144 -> 24.82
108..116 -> 27.95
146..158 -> 24.2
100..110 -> 25.6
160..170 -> 24.26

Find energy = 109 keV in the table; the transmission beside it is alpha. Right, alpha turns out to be 25.6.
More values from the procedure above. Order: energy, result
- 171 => 24.56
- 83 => 17.33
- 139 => 23.07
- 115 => 27.95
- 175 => 25.04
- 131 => 23.81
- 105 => 24.27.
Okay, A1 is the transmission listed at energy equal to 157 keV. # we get 23.11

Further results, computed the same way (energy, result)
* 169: 23.13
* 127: 25.35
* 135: 23.65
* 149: 23.6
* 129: 25.85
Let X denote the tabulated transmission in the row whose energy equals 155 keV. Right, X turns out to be 23.39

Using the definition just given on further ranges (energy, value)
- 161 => 21.92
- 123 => 25.3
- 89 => 19.11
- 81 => 19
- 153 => 24.2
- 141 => 24.82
